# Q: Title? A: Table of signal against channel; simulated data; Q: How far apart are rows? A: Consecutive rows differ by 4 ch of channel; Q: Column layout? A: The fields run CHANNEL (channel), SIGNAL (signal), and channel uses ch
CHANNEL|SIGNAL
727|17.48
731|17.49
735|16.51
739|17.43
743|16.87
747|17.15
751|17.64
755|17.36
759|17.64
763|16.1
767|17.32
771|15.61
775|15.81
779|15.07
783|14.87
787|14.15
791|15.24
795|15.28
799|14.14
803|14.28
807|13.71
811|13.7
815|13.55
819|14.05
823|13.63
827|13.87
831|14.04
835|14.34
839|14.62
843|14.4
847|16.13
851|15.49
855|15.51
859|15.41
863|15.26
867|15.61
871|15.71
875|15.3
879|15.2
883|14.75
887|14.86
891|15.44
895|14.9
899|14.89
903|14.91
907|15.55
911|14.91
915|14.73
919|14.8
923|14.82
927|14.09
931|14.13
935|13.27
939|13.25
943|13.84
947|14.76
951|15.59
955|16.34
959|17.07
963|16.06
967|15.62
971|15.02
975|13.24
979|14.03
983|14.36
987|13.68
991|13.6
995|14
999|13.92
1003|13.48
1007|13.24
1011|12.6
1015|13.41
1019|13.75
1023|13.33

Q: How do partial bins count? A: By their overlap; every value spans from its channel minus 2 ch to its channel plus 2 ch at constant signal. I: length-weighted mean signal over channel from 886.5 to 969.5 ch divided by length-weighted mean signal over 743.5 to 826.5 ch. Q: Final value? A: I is 0.98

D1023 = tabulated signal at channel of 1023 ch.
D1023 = 13.33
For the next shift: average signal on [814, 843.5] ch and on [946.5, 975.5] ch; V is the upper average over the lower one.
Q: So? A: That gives 1.1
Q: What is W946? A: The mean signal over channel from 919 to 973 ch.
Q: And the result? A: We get 14.9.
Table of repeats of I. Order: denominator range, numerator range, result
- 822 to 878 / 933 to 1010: 0.96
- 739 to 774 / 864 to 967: 0.89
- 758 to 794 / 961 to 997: 0.92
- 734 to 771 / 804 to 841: 0.82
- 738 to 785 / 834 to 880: 0.92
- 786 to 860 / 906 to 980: 1.02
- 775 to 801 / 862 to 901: 1.02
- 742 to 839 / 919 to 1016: 0.94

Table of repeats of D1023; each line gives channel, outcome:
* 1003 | 13.48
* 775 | 15.81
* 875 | 15.3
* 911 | 14.91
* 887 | 14.86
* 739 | 17.43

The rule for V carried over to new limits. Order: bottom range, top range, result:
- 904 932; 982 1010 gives 0.93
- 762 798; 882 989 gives 0.96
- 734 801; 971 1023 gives 0.85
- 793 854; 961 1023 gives 0.97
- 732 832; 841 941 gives 0.97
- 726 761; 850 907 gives 0.88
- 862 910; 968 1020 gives 0.91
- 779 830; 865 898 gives 1.07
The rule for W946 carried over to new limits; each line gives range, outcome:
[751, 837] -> 15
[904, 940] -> 14.4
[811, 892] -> 14.8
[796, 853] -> 14.3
